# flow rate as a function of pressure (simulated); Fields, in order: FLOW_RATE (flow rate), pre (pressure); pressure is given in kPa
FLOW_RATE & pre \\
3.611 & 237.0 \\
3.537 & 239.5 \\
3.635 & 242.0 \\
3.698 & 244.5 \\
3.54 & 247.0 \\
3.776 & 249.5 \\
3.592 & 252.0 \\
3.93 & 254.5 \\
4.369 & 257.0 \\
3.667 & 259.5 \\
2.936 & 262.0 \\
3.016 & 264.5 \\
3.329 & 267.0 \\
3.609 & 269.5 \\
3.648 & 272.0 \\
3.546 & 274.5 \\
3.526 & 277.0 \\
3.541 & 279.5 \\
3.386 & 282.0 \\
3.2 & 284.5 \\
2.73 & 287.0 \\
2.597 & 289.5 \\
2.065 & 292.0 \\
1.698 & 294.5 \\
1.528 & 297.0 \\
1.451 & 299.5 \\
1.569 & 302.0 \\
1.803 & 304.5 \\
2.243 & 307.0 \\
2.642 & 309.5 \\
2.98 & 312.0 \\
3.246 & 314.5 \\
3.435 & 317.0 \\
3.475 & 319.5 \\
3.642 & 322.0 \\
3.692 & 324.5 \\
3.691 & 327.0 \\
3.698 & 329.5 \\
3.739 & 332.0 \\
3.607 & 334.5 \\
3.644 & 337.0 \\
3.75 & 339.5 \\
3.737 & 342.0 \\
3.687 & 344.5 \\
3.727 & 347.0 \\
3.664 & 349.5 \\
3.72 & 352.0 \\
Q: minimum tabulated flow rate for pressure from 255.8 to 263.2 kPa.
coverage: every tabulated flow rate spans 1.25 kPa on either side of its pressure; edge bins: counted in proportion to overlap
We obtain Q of 2.936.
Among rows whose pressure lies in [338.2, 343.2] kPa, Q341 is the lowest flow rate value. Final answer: 3.737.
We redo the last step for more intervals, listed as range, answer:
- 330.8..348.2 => 3.607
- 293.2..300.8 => 1.451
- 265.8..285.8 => 3.2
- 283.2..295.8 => 1.698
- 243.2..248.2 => 3.54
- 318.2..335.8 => 3.475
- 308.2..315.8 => 2.642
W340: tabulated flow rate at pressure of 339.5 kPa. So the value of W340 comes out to 3.75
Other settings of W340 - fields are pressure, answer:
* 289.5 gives 2.597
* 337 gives 3.644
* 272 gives 3.648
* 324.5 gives 3.692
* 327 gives 3.691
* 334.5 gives 3.607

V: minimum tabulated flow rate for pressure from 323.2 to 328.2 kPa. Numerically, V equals 3.691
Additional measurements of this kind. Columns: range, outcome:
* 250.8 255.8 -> 3.592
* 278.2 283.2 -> 3.386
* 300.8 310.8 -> 1.569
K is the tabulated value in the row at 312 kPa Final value 2.98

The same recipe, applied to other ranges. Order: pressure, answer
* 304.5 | 1.803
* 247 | 3.54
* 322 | 3.642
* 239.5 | 3.537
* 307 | 2.243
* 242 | 3.635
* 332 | 3.739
